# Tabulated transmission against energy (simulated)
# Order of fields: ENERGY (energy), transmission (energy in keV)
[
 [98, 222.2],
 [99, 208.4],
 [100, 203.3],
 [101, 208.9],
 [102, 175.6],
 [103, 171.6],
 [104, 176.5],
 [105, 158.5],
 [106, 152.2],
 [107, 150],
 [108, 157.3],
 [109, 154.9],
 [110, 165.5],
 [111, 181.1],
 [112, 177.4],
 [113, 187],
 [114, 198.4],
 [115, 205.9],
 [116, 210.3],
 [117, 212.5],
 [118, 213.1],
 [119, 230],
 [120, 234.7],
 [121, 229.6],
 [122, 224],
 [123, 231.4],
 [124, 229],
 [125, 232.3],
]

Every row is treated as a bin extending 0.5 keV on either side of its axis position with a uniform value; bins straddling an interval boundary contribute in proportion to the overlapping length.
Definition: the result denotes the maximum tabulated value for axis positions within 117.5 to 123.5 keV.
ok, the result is 234.7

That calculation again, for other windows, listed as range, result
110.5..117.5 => 212.5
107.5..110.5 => 165.5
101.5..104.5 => 176.5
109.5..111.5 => 181.1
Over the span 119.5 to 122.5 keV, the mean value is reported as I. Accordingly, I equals 229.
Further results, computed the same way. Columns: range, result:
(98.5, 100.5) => 206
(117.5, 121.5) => 227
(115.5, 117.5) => 211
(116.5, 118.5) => 213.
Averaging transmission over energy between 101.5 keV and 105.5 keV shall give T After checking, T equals 171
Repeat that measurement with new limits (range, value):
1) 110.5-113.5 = 182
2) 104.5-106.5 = 155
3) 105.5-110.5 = 156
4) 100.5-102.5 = 192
